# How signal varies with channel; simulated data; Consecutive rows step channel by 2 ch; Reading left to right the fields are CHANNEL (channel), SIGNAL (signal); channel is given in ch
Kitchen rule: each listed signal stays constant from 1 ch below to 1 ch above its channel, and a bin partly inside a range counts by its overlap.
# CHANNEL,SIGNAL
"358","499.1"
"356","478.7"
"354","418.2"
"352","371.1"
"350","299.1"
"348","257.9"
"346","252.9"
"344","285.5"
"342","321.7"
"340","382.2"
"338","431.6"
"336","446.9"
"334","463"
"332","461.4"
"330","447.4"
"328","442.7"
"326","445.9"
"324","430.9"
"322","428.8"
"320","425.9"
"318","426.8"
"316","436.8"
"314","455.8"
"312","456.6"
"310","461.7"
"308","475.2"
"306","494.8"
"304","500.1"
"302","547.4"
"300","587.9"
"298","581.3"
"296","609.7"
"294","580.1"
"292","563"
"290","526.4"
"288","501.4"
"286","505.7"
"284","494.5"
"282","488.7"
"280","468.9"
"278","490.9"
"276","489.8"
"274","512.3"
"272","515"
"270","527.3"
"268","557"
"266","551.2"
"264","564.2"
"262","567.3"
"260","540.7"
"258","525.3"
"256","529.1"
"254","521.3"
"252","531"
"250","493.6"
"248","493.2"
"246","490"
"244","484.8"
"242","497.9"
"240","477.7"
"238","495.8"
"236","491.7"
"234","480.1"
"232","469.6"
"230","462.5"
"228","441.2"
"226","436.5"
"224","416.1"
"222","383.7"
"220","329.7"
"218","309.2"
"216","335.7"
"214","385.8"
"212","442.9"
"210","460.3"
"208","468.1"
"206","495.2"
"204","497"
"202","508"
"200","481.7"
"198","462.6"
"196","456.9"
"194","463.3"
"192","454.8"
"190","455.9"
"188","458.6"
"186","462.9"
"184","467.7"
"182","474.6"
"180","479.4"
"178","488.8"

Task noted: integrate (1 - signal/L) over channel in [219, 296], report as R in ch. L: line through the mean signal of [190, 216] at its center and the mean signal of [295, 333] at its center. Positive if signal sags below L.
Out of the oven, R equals -4.8 ch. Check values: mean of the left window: 459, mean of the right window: 480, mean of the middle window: 499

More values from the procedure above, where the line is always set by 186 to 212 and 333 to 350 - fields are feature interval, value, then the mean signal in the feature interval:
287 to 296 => -3.6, 550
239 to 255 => -2.5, 499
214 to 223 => 2.2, 345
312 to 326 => -2.5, 437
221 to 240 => -0.4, 454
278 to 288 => -2.3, 491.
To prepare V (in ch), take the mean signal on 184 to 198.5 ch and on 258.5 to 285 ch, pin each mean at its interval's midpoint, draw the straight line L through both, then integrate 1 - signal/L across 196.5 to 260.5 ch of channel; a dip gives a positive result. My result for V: 3.3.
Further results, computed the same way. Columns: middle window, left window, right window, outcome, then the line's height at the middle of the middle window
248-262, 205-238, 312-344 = -3.2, 427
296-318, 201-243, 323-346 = -4.5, 416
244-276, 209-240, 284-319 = -4.2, 465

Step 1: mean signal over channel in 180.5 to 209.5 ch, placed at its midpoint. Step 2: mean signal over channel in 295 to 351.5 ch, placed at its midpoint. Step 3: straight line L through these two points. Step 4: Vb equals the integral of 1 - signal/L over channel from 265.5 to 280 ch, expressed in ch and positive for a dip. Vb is -2.1 ch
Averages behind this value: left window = 472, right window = 437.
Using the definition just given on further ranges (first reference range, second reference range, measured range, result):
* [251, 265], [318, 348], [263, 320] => -4.1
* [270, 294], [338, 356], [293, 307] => -2.9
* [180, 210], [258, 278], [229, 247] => 0.9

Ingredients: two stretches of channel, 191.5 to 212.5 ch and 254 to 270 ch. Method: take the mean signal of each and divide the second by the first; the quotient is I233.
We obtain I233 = 1.2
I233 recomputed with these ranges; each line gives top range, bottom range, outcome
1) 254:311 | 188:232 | 1.21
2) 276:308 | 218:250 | 1.16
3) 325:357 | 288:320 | 0.76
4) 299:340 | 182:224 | 1.05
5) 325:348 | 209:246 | 0.90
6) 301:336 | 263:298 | 0.87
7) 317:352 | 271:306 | 0.74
